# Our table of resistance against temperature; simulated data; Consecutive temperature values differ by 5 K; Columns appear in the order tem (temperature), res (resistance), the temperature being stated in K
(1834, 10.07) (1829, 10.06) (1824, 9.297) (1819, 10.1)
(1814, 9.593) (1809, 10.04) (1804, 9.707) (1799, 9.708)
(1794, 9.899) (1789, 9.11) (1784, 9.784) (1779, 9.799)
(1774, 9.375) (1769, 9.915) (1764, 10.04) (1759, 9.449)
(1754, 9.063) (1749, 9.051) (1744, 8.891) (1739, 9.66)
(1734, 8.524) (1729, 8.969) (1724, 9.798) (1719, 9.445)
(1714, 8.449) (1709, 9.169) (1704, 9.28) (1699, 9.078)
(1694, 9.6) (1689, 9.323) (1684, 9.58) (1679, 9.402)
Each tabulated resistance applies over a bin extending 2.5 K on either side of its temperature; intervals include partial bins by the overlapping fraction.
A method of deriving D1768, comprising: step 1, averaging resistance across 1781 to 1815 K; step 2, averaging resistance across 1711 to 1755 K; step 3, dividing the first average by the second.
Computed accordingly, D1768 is 1.07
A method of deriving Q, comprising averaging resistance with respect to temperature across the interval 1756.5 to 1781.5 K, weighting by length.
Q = 9.72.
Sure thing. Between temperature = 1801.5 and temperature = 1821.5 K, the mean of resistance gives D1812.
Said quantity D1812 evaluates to 9.86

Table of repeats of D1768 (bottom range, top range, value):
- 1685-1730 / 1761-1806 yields 1.05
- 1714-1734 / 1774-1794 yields 1.04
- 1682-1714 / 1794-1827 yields 1.05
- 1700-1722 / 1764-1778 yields 1.07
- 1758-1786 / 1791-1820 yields 1.01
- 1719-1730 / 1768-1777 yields 1.02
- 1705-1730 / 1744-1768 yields 1.02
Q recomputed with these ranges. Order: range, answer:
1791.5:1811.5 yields 9.84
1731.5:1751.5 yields 9.03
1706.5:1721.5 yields 9.02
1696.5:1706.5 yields 9.18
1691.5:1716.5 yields 9.12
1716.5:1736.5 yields 9.18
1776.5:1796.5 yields 9.65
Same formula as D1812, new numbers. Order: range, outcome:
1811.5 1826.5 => 9.66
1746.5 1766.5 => 9.4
